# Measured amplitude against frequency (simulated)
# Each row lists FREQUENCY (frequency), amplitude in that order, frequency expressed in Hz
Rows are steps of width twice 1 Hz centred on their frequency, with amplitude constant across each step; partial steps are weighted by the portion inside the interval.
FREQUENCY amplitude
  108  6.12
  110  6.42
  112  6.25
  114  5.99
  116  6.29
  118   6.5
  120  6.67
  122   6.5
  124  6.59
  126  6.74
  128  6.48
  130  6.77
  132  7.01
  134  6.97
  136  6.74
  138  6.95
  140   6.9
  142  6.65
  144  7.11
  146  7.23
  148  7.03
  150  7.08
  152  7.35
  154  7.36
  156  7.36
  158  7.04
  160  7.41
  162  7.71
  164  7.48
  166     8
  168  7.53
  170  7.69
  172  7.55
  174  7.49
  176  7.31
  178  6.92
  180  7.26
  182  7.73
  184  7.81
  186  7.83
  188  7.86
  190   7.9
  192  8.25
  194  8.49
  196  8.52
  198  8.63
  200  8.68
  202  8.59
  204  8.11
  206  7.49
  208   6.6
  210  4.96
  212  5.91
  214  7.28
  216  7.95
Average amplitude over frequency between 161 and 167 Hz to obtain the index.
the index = 7.73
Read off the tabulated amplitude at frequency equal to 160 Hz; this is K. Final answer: 7.41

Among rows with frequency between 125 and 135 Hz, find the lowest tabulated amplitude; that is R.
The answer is 6.48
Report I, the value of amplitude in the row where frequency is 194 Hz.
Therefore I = 8.49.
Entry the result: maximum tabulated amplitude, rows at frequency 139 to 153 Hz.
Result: 7.35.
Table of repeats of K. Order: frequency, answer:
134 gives 6.97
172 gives 7.55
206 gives 7.49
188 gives 7.86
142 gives 6.65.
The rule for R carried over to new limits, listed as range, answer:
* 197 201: 8.63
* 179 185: 7.26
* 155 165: 7.04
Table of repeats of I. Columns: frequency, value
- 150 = 7.08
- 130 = 6.77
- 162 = 7.71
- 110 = 6.42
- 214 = 7.28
